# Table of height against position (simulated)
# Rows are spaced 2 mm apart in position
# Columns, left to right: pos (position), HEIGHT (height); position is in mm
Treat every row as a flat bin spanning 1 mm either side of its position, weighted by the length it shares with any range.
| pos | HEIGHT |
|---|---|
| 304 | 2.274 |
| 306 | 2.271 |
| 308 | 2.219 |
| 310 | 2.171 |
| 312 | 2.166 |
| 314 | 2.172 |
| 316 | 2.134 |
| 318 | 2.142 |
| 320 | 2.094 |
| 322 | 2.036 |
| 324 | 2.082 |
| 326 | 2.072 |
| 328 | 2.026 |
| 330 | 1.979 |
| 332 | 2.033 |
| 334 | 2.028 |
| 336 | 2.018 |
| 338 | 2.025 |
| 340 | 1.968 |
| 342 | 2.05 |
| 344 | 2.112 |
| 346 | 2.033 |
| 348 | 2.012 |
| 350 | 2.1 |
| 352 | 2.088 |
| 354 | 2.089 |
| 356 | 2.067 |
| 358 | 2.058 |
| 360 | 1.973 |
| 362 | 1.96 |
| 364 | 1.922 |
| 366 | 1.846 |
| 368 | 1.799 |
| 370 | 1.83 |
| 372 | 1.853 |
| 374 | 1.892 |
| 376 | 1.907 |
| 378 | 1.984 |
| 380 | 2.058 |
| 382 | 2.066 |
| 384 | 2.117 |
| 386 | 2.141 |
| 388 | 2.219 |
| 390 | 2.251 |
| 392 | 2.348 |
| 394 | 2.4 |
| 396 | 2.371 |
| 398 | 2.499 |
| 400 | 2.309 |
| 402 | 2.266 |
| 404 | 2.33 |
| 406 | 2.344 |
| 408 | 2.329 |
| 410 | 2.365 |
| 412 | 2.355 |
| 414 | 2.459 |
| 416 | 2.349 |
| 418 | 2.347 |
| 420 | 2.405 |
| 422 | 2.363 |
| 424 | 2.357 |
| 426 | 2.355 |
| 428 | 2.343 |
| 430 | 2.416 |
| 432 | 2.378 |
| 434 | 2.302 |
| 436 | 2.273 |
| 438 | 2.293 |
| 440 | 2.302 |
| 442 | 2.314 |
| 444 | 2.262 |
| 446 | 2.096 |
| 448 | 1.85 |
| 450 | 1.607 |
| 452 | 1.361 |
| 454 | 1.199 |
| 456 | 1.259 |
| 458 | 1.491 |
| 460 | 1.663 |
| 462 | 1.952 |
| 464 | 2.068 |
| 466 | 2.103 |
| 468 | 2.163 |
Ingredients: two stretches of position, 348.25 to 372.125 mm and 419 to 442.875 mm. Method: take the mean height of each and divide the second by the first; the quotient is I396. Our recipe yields 1.19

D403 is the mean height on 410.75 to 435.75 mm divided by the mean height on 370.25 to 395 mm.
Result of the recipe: 1.13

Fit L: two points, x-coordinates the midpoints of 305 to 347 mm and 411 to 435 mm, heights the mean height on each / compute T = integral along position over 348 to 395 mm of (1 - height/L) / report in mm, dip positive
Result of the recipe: 3.8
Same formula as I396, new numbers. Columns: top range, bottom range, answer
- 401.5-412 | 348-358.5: 1.12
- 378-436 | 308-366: 1.12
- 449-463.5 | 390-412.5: 0.65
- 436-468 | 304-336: 0.89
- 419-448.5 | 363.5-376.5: 1.23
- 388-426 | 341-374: 1.19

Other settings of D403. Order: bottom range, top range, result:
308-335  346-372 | 0.94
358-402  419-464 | 0.98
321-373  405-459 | 1.07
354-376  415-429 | 1.22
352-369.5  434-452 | 1.06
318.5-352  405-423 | 1.16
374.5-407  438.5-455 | 0.85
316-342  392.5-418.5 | 1.16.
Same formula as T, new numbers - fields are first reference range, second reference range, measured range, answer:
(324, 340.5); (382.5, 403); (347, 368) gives 1.29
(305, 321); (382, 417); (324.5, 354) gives 2.31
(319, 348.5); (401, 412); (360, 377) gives 2.30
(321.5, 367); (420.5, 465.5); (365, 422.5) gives -4.88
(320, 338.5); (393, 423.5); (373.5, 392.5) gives 1.38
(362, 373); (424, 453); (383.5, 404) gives -3.40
